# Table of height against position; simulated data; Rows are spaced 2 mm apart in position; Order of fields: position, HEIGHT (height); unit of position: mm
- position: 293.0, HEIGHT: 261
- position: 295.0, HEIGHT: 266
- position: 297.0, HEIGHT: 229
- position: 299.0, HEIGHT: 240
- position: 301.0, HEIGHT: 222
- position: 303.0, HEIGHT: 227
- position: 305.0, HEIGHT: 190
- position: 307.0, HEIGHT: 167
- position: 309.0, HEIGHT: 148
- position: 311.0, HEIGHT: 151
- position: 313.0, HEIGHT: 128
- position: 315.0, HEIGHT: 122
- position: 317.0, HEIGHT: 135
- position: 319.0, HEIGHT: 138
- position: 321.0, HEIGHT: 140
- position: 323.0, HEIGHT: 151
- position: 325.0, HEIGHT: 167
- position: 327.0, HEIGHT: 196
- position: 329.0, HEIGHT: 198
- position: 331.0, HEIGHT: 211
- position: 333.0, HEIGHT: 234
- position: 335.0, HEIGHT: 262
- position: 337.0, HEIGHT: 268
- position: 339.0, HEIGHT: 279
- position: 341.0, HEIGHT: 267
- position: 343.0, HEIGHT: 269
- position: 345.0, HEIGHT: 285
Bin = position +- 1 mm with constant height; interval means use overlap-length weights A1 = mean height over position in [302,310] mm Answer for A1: 183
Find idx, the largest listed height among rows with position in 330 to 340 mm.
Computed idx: 279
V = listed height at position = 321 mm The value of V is 140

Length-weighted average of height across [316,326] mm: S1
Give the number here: 146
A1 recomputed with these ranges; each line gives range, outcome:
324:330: 187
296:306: 222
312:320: 131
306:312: 155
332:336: 248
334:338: 265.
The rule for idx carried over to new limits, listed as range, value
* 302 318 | 227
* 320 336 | 262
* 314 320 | 138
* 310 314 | 151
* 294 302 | 266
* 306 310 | 167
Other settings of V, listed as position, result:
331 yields 211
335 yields 262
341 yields 267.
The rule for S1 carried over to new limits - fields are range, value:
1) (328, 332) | 204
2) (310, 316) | 134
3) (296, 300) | 234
